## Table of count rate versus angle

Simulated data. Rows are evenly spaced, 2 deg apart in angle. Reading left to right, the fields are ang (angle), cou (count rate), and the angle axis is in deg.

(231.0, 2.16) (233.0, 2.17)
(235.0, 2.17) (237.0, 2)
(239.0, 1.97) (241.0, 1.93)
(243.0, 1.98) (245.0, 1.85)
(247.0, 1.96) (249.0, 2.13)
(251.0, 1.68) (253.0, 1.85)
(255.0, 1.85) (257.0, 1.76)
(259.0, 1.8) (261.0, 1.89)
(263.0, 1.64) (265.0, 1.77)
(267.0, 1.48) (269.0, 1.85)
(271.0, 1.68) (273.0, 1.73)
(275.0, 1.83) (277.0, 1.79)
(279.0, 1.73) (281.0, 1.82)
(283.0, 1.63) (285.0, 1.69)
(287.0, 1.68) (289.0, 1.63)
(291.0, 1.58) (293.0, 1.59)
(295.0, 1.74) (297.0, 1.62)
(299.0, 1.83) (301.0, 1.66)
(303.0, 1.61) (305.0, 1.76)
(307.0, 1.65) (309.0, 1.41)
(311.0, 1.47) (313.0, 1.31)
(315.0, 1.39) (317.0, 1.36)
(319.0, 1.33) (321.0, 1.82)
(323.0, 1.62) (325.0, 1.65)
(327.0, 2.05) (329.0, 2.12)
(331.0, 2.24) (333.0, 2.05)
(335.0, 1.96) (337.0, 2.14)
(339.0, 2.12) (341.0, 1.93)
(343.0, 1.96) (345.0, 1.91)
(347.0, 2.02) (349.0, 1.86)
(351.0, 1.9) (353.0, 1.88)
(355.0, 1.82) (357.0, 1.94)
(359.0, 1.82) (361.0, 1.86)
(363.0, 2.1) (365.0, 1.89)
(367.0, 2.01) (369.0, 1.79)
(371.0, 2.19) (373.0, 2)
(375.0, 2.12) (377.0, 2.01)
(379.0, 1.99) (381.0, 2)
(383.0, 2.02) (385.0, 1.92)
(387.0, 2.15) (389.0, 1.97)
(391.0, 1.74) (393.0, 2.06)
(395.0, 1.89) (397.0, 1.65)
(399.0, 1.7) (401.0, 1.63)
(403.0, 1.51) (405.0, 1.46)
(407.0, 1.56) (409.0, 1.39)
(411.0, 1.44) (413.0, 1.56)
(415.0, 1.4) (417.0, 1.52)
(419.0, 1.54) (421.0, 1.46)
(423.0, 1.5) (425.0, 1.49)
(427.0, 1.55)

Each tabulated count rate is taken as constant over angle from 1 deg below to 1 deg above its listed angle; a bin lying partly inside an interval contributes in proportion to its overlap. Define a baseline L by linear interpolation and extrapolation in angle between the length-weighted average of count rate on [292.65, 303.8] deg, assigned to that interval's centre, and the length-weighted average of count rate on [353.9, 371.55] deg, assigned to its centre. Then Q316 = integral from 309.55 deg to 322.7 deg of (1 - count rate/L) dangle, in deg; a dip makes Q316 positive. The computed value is 2.22 deg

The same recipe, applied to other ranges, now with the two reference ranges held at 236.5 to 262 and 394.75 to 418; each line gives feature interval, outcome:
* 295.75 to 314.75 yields 2.00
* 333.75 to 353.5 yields -3.33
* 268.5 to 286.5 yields 0.85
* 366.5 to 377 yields -2.57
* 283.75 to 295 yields 1.01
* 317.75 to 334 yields -1.21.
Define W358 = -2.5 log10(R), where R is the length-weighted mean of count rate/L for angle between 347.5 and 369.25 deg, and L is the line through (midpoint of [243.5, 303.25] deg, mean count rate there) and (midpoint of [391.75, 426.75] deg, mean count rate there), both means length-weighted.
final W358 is -0.16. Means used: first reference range 1.75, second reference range 1.57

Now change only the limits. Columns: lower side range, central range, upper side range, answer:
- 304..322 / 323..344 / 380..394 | -0.222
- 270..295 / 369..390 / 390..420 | -0.240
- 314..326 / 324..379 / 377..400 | -0.161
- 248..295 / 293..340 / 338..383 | 0.075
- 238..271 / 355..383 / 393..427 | -0.208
